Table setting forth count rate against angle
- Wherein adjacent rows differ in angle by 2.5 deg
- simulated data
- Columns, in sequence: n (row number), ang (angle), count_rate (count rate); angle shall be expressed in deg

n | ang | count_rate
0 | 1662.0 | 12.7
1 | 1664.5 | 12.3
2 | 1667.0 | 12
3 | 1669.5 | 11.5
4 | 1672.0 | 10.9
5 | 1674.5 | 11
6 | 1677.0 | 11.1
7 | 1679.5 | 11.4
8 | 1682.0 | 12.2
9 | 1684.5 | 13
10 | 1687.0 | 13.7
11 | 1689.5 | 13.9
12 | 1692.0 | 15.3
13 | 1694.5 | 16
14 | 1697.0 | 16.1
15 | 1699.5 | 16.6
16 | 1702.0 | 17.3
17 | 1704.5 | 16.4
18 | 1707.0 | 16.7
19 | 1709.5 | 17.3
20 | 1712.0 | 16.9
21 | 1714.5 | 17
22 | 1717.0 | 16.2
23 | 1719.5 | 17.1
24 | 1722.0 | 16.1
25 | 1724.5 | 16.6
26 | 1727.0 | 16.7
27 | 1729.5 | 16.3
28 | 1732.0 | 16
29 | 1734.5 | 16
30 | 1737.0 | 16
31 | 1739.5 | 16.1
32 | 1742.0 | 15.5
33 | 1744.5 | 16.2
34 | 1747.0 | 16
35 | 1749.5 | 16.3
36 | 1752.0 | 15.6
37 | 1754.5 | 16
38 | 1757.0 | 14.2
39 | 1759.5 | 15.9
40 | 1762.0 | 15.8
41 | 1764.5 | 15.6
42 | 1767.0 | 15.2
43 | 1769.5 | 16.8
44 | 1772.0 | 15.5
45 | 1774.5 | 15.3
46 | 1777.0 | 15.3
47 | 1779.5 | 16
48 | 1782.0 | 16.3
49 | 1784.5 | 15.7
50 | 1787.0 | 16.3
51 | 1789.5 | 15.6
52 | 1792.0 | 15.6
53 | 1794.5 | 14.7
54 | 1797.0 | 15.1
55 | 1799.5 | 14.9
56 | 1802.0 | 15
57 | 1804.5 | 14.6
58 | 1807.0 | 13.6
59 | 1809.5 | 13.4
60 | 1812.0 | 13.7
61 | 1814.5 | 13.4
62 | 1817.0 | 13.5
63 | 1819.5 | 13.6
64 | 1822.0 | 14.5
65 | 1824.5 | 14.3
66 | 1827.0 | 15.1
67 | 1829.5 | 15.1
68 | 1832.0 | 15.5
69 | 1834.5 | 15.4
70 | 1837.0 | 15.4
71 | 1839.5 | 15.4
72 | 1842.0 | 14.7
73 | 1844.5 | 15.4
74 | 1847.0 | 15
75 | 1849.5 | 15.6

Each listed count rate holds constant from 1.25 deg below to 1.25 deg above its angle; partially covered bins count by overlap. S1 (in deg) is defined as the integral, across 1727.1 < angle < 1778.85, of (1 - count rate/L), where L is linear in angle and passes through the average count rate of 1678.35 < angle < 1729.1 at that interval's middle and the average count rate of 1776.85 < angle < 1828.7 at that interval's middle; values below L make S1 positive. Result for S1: -2.0 deg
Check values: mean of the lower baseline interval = 15.6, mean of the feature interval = 15.8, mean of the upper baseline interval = 14.8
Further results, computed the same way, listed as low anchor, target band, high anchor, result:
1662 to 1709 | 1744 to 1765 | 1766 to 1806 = -1.1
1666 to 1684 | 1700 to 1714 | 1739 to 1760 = -3.8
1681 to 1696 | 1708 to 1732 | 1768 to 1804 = -3.5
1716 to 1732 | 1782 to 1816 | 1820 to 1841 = 1.5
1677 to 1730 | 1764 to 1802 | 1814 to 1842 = -1.5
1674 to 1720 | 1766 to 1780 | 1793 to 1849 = -0.8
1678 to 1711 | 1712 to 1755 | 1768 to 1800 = -2.6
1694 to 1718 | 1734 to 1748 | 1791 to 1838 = 0.0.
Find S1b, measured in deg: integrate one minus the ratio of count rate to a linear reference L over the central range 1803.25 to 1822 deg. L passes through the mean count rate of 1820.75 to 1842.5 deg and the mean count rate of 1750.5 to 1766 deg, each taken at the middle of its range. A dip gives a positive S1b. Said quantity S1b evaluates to 1.78 deg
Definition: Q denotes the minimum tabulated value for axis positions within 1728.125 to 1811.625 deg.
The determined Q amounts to 13.4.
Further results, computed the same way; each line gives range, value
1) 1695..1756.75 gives 15.5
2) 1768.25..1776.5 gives 15.3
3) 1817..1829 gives 13.5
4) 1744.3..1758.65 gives 14.2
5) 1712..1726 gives 16.1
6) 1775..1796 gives 14.7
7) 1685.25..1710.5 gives 13.7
